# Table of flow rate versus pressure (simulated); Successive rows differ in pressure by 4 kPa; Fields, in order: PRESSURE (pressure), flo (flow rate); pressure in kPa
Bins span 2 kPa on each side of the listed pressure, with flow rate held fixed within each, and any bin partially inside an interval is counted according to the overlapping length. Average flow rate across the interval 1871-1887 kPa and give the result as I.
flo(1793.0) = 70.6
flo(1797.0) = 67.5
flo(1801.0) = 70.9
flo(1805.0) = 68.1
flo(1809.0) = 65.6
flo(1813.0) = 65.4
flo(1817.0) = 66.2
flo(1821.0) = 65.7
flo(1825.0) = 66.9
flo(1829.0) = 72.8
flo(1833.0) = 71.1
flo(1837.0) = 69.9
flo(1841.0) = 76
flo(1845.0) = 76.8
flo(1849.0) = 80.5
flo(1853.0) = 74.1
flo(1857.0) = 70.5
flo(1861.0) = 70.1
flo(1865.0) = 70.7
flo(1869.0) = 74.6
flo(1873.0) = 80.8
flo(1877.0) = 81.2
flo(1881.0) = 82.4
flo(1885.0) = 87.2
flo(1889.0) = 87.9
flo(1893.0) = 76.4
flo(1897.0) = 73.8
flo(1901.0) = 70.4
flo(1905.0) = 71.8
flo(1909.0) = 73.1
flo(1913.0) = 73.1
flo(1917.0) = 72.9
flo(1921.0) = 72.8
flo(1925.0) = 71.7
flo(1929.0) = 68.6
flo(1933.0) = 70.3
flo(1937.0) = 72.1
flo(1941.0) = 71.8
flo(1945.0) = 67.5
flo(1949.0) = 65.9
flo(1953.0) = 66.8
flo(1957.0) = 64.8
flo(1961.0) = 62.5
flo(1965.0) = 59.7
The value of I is 82.9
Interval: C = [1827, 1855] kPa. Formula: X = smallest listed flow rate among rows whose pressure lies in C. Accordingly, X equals 69.9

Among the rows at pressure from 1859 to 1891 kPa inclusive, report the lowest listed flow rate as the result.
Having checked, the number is 70.1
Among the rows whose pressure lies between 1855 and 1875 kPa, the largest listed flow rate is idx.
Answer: 80.8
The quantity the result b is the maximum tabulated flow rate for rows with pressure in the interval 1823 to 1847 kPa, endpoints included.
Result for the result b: 76.8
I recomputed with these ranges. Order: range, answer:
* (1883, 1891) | 87.6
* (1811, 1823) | 65.8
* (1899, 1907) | 71.1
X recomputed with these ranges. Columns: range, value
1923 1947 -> 67.5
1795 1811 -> 65.6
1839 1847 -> 76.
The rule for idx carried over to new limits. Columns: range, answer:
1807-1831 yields 72.8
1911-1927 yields 73.1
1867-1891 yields 87.9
